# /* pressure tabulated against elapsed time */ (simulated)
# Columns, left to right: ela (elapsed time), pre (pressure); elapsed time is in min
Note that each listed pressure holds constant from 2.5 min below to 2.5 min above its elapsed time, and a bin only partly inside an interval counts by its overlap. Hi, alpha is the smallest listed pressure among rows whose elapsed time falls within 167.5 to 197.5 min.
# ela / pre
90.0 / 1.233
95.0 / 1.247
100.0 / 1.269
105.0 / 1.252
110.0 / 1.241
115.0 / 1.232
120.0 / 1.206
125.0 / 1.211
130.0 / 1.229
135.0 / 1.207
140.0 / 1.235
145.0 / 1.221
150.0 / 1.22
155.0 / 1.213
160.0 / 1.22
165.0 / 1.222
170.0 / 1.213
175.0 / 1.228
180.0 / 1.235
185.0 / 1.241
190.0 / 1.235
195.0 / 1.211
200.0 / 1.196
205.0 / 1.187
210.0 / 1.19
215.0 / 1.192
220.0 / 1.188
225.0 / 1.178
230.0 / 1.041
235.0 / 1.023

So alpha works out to 1.211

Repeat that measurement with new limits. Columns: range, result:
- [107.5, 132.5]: 1.206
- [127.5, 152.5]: 1.207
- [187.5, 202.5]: 1.196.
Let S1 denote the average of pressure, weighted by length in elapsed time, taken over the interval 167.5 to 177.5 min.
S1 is 1.22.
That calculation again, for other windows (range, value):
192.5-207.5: 1.2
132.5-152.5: 1.22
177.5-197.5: 1.23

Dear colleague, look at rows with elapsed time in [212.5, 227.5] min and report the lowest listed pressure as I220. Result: 1.178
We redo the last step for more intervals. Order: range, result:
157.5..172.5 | 1.213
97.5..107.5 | 1.252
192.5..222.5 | 1.187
